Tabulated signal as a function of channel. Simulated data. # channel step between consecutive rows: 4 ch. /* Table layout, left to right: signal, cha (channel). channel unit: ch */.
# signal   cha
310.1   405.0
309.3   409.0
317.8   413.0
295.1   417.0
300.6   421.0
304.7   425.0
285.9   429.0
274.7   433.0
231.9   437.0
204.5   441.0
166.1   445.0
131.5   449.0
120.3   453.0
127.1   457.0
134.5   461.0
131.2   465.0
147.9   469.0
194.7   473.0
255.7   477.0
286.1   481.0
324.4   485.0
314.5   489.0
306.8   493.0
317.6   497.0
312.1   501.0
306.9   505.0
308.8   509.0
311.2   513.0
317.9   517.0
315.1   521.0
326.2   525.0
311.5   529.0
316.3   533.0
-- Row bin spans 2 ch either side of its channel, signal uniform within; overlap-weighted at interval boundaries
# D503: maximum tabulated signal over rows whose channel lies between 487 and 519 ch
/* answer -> 317.9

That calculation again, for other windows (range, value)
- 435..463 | 231.9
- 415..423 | 300.6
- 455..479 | 255.7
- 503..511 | 308.8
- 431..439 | 274.7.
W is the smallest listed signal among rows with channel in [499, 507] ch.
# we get 306.9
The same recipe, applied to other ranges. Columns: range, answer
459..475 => 131.2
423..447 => 166.1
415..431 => 285.9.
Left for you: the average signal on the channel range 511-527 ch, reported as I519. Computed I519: 318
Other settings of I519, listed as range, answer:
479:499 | 310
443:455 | 139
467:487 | 242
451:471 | 132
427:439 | 264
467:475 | 171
